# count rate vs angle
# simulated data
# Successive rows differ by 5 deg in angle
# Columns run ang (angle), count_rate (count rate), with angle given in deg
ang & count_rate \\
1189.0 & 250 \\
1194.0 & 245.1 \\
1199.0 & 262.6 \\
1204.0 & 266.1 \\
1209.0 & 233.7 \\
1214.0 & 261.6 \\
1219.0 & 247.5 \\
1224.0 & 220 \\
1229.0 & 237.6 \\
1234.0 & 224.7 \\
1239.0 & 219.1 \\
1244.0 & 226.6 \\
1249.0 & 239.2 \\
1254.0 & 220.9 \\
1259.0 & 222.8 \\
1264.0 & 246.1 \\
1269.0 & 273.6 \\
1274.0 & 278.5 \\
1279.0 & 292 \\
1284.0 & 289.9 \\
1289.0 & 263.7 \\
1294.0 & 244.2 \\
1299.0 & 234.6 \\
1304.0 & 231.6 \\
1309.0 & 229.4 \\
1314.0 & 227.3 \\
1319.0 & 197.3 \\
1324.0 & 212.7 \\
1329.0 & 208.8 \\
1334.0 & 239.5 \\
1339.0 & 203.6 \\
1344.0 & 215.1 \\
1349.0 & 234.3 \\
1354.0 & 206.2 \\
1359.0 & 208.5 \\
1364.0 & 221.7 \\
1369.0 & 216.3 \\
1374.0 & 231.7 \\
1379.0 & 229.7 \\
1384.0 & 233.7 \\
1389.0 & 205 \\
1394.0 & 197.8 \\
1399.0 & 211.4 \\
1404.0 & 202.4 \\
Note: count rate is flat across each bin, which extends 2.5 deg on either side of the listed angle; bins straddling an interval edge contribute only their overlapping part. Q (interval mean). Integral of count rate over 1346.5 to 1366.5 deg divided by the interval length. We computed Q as 218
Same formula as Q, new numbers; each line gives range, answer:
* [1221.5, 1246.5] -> 226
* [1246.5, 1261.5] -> 228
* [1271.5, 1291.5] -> 281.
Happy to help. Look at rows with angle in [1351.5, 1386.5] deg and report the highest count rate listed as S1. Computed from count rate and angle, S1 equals 233.7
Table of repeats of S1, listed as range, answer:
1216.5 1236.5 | 247.5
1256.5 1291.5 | 292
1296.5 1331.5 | 234.6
